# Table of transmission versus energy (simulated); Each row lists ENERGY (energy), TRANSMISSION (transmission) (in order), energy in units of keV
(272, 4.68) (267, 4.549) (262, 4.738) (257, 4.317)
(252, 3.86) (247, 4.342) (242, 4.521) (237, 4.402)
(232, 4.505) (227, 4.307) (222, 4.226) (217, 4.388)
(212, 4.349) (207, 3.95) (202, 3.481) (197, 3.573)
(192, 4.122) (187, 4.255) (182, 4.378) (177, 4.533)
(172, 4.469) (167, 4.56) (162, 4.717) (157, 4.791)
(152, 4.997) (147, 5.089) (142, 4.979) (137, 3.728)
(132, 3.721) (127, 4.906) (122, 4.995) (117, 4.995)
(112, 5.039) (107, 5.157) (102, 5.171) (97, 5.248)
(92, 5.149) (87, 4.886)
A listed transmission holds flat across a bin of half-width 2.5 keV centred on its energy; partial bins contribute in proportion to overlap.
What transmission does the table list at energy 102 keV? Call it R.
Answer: 5.171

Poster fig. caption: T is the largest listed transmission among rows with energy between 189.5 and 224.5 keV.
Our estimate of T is 4.388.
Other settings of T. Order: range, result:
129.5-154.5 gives 5.089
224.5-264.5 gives 4.738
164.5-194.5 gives 4.56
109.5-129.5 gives 5.039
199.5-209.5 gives 3.95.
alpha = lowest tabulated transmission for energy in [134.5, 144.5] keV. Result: 3.728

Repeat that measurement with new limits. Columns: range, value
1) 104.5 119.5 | 4.995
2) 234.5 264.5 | 3.86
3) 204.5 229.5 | 3.95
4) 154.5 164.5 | 4.717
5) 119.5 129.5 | 4.906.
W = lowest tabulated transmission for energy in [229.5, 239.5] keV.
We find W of 4.402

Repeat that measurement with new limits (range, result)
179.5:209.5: 3.481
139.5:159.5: 4.791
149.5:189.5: 4.255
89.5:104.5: 5.149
